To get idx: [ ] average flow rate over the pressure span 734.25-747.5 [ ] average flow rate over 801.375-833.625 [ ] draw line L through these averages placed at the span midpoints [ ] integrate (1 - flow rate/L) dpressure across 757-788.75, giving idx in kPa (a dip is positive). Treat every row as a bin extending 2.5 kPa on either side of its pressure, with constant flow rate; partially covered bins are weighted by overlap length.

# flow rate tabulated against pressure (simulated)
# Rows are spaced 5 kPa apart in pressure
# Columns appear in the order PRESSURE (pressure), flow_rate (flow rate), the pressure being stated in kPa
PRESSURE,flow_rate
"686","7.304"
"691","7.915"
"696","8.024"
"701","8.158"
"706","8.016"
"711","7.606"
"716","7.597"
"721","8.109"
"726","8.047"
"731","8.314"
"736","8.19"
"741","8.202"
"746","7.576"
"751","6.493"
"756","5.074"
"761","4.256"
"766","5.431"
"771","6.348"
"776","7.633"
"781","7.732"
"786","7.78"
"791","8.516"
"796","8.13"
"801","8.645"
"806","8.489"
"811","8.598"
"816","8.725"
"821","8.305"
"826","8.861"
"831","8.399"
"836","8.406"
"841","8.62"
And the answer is 6.8 kPa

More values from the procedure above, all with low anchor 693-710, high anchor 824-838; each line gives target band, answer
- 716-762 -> 5.11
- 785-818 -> -0.02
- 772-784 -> 1.17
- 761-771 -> 3.52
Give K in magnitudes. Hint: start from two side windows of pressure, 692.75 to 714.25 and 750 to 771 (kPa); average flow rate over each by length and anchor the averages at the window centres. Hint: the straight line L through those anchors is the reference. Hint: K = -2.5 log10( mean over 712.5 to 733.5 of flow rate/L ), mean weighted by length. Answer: -0.139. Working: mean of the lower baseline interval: 7.94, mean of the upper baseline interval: 5.35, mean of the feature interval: 8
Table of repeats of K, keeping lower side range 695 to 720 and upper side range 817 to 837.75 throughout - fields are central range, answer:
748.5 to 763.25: 0.47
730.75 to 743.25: -0.02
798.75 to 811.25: -0.02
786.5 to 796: 0.01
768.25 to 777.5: 0.19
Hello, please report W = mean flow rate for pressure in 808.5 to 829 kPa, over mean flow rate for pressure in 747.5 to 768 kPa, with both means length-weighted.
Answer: 1.6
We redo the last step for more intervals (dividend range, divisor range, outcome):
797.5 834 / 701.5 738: 1.07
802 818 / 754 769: 1.73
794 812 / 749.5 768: 1.61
